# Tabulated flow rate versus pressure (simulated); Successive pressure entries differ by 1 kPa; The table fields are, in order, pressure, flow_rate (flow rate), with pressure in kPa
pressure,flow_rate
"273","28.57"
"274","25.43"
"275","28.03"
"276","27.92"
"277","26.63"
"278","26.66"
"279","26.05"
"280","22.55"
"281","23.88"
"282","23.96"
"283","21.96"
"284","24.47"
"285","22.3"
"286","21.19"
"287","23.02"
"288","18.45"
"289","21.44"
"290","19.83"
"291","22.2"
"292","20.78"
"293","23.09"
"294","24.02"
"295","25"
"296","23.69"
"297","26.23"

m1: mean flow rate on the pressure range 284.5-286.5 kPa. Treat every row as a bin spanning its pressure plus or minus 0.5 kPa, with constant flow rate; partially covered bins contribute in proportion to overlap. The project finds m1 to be 21.7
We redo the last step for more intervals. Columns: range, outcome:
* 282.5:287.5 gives 22.6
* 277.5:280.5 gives 25.1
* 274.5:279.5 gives 27.1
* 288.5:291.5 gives 21.2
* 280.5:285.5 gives 23.3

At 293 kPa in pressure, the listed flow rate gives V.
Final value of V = 23.09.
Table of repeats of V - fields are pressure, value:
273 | 28.57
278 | 26.66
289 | 21.44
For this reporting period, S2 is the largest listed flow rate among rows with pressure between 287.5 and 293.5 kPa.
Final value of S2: 23.09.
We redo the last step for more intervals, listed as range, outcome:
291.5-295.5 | 25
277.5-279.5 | 26.66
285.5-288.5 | 23.02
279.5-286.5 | 24.47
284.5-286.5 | 22.3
